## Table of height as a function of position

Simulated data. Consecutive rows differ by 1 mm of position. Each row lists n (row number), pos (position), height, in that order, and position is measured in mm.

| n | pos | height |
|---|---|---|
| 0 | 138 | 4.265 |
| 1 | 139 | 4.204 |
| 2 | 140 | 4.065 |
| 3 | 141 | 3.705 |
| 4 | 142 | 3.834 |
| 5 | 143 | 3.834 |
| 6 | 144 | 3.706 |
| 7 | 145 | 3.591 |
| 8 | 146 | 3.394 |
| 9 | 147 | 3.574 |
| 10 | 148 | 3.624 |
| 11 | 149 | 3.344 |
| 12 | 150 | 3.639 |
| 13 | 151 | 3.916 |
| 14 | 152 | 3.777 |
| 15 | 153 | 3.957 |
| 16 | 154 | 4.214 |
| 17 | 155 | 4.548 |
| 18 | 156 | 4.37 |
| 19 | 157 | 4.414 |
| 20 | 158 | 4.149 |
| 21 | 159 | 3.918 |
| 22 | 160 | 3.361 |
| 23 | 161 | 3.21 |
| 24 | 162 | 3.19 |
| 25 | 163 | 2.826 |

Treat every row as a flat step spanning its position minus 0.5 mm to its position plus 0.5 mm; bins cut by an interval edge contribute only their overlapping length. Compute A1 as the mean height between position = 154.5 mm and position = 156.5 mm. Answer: 4.46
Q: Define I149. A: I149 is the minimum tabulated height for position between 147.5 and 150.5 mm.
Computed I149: 3.344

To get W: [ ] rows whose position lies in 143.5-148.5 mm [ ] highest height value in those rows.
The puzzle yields 3.706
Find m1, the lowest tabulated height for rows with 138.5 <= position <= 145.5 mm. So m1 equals 3.591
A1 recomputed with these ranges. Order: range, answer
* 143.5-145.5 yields 3.65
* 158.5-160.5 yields 3.64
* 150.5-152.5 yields 3.85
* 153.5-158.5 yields 4.34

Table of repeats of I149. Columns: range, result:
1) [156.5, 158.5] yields 4.149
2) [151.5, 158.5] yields 3.777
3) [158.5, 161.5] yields 3.21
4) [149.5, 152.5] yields 3.639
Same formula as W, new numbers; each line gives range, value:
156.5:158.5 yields 4.414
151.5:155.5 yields 4.548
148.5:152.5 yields 3.916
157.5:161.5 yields 4.149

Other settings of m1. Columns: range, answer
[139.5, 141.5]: 3.705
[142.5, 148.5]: 3.394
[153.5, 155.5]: 4.214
